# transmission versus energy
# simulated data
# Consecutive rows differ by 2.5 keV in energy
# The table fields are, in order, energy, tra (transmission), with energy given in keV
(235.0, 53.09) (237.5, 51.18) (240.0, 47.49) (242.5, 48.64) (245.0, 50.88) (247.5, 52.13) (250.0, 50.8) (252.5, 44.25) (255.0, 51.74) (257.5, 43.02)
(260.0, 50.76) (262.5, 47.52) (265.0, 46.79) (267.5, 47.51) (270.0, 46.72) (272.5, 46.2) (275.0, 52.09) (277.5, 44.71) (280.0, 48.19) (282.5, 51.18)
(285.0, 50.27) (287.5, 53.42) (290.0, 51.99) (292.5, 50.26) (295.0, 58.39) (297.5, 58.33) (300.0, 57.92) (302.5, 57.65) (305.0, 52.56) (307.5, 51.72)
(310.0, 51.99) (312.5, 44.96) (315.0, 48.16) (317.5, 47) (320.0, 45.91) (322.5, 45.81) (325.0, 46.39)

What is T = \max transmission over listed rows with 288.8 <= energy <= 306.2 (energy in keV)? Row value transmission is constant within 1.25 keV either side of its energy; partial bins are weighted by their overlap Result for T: 58.39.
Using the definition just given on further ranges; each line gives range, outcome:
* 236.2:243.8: 51.18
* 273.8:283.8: 52.09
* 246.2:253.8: 52.13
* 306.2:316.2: 51.99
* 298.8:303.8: 57.92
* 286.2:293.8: 53.42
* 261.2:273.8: 47.52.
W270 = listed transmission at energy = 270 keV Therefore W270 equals 46.72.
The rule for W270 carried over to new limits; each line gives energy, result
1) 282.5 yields 51.18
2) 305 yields 52.56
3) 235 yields 53.09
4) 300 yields 57.92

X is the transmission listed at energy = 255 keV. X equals 51.74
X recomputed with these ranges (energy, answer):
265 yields 46.79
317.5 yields 47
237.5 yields 51.18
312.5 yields 44.96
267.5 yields 47.51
